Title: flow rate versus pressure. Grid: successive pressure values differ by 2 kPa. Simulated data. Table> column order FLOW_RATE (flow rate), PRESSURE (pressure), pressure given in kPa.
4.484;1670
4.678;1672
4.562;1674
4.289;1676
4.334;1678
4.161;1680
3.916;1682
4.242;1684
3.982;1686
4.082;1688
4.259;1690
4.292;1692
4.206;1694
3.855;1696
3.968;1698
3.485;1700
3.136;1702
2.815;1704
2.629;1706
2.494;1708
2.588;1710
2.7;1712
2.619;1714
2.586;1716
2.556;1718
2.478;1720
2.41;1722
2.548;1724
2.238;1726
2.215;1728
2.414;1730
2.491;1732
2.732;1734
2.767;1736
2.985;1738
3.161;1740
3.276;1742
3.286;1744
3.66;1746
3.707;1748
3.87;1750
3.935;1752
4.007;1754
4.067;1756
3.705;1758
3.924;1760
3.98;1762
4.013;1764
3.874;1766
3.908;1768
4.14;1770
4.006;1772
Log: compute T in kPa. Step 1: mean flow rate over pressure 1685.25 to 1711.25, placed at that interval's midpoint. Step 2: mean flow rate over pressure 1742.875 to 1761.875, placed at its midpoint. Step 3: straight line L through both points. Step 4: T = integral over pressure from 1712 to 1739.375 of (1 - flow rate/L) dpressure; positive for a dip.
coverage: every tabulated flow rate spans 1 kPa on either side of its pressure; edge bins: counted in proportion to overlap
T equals 8.2 kPa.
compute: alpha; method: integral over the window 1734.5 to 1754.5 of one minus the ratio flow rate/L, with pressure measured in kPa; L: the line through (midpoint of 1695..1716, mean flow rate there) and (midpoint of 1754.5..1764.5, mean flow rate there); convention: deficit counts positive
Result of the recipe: 1.38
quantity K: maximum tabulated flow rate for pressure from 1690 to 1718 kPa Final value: 4.292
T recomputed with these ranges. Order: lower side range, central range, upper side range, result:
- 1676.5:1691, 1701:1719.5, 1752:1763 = 6.34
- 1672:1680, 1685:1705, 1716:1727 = -1.16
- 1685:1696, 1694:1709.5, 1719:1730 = 1.47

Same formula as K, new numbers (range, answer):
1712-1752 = 3.935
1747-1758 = 4.067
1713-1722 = 2.619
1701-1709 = 3.136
